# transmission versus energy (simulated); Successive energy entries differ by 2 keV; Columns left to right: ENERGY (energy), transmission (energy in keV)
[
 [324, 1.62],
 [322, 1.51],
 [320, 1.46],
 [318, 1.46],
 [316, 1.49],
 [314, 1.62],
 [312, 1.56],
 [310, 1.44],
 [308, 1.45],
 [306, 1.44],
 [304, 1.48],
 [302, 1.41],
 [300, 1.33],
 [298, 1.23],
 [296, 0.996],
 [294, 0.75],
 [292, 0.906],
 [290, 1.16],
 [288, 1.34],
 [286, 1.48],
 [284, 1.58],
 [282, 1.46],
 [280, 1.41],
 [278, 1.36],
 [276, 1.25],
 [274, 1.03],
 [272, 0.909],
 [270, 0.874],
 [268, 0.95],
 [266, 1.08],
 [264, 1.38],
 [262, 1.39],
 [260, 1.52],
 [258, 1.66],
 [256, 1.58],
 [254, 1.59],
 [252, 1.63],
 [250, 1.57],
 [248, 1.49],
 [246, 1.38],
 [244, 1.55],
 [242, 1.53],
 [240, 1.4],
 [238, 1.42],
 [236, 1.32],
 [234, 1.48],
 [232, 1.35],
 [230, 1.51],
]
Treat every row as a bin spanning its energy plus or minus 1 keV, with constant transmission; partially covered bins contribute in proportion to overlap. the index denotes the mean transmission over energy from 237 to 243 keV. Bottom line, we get 1.45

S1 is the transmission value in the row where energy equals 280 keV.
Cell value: 1.41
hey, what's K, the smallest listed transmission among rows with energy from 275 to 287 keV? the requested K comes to 1.25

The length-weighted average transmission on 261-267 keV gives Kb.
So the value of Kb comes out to 1.28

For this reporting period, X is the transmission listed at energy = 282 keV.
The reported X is 1.46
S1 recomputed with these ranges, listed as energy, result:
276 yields 1.25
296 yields 0.996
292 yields 0.906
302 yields 1.41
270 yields 0.874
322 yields 1.51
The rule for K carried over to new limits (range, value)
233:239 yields 1.32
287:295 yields 0.75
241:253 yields 1.38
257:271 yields 0.874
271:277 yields 0.909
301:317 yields 1.41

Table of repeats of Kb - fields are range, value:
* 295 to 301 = 1.19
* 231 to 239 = 1.39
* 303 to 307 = 1.46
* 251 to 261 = 1.6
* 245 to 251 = 1.48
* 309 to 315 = 1.54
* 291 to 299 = 0.971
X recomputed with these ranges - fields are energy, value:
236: 1.32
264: 1.38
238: 1.42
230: 1.51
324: 1.62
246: 1.38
